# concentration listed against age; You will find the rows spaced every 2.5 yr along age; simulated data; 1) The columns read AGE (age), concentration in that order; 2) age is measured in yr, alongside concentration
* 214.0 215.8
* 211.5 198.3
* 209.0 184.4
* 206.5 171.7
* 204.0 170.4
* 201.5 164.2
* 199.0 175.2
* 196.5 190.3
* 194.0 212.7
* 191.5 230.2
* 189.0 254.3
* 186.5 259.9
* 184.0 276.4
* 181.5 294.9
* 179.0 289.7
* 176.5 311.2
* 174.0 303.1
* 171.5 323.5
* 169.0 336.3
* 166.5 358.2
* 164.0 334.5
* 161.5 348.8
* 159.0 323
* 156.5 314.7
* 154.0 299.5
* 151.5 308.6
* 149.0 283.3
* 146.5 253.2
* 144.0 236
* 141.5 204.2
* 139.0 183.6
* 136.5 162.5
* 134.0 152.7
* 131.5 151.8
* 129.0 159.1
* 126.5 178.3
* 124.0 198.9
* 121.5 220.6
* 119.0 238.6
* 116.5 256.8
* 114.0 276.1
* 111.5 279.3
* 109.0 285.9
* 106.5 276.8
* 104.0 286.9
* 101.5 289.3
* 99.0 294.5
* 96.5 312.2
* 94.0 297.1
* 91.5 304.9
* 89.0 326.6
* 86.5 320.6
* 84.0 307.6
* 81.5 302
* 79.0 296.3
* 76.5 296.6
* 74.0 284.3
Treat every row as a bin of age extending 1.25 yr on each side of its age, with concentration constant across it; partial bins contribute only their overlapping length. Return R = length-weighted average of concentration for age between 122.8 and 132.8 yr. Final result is 172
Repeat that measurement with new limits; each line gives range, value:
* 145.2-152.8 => 282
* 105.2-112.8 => 281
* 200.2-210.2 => 173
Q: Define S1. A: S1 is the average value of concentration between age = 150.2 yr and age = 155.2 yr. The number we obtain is 304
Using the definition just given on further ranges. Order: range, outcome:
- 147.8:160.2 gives 306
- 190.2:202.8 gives 195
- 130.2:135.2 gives 152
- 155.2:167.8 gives 336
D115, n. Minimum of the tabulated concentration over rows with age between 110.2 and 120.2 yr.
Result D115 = 238.6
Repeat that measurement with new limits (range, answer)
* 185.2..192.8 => 230.2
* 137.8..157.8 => 183.6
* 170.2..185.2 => 276.4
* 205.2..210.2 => 171.7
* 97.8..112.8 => 276.8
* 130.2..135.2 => 151.8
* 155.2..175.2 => 303.1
